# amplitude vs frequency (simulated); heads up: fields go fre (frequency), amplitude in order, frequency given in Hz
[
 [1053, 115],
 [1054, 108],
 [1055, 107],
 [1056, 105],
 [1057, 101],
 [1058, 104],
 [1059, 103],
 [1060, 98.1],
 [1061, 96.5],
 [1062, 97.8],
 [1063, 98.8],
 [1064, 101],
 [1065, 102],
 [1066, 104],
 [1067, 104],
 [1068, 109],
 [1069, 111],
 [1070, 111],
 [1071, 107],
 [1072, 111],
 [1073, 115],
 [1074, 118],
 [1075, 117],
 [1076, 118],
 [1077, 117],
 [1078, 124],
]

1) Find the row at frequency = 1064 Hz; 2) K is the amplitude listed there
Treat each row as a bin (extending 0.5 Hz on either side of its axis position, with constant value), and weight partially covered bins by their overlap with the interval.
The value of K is 101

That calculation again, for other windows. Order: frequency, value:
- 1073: 115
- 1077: 117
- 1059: 103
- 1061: 96.5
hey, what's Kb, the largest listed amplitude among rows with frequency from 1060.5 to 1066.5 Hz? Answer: 104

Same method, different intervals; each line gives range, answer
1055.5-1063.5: 105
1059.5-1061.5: 98.1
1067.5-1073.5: 115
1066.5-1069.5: 111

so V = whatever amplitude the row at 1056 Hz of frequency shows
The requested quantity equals 105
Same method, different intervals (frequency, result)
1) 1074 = 118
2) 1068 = 109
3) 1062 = 97.8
